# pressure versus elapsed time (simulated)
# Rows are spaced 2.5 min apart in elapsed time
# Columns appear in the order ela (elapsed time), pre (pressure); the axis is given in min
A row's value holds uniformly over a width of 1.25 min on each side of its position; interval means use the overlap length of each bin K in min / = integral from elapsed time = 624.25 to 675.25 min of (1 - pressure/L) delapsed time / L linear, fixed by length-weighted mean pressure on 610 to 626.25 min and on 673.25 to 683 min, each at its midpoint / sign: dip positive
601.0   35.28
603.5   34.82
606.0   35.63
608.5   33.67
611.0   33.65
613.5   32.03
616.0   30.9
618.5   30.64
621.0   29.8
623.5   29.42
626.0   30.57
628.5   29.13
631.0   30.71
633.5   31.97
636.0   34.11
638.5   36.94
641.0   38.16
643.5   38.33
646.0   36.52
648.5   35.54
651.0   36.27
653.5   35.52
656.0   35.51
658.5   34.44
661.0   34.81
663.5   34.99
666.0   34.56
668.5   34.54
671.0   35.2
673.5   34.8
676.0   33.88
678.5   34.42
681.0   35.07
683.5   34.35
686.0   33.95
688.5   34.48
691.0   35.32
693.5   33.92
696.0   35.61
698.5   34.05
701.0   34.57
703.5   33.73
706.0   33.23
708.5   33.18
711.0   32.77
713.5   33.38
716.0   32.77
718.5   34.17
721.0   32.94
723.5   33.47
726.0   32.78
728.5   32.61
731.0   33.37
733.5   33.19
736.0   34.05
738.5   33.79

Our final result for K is -2.7 min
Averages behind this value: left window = 31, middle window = 34.6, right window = 34.5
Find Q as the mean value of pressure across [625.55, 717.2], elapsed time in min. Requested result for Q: 34.4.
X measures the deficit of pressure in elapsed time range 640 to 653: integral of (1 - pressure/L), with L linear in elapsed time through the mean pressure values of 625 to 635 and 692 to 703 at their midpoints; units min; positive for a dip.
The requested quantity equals -2.2 min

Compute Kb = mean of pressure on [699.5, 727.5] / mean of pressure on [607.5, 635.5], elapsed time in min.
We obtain 1.07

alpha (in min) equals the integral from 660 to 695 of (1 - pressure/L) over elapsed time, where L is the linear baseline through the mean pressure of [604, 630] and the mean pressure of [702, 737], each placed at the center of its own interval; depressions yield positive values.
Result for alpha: -2.2 min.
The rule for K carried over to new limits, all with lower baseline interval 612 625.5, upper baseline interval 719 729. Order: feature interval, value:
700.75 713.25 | -0.3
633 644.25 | -1.8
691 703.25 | -0.8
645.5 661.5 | -2.1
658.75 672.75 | -1.4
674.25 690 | -1.1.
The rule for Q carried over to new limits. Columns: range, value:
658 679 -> 34.6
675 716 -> 34.1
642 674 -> 35.5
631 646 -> 35.5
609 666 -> 33.7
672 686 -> 34.5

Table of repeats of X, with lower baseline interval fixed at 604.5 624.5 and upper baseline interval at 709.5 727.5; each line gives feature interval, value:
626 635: 0.42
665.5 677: -0.69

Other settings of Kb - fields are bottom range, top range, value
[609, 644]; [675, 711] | 1.05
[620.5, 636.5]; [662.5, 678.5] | 1.13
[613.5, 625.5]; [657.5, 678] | 1.14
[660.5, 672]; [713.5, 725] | 0.96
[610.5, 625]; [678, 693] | 1.12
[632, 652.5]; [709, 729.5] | 0.92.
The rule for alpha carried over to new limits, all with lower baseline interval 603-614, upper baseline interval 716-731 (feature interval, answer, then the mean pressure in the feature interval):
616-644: 1.2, 32.5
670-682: -0.4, 34.7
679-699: -0.7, 34.6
